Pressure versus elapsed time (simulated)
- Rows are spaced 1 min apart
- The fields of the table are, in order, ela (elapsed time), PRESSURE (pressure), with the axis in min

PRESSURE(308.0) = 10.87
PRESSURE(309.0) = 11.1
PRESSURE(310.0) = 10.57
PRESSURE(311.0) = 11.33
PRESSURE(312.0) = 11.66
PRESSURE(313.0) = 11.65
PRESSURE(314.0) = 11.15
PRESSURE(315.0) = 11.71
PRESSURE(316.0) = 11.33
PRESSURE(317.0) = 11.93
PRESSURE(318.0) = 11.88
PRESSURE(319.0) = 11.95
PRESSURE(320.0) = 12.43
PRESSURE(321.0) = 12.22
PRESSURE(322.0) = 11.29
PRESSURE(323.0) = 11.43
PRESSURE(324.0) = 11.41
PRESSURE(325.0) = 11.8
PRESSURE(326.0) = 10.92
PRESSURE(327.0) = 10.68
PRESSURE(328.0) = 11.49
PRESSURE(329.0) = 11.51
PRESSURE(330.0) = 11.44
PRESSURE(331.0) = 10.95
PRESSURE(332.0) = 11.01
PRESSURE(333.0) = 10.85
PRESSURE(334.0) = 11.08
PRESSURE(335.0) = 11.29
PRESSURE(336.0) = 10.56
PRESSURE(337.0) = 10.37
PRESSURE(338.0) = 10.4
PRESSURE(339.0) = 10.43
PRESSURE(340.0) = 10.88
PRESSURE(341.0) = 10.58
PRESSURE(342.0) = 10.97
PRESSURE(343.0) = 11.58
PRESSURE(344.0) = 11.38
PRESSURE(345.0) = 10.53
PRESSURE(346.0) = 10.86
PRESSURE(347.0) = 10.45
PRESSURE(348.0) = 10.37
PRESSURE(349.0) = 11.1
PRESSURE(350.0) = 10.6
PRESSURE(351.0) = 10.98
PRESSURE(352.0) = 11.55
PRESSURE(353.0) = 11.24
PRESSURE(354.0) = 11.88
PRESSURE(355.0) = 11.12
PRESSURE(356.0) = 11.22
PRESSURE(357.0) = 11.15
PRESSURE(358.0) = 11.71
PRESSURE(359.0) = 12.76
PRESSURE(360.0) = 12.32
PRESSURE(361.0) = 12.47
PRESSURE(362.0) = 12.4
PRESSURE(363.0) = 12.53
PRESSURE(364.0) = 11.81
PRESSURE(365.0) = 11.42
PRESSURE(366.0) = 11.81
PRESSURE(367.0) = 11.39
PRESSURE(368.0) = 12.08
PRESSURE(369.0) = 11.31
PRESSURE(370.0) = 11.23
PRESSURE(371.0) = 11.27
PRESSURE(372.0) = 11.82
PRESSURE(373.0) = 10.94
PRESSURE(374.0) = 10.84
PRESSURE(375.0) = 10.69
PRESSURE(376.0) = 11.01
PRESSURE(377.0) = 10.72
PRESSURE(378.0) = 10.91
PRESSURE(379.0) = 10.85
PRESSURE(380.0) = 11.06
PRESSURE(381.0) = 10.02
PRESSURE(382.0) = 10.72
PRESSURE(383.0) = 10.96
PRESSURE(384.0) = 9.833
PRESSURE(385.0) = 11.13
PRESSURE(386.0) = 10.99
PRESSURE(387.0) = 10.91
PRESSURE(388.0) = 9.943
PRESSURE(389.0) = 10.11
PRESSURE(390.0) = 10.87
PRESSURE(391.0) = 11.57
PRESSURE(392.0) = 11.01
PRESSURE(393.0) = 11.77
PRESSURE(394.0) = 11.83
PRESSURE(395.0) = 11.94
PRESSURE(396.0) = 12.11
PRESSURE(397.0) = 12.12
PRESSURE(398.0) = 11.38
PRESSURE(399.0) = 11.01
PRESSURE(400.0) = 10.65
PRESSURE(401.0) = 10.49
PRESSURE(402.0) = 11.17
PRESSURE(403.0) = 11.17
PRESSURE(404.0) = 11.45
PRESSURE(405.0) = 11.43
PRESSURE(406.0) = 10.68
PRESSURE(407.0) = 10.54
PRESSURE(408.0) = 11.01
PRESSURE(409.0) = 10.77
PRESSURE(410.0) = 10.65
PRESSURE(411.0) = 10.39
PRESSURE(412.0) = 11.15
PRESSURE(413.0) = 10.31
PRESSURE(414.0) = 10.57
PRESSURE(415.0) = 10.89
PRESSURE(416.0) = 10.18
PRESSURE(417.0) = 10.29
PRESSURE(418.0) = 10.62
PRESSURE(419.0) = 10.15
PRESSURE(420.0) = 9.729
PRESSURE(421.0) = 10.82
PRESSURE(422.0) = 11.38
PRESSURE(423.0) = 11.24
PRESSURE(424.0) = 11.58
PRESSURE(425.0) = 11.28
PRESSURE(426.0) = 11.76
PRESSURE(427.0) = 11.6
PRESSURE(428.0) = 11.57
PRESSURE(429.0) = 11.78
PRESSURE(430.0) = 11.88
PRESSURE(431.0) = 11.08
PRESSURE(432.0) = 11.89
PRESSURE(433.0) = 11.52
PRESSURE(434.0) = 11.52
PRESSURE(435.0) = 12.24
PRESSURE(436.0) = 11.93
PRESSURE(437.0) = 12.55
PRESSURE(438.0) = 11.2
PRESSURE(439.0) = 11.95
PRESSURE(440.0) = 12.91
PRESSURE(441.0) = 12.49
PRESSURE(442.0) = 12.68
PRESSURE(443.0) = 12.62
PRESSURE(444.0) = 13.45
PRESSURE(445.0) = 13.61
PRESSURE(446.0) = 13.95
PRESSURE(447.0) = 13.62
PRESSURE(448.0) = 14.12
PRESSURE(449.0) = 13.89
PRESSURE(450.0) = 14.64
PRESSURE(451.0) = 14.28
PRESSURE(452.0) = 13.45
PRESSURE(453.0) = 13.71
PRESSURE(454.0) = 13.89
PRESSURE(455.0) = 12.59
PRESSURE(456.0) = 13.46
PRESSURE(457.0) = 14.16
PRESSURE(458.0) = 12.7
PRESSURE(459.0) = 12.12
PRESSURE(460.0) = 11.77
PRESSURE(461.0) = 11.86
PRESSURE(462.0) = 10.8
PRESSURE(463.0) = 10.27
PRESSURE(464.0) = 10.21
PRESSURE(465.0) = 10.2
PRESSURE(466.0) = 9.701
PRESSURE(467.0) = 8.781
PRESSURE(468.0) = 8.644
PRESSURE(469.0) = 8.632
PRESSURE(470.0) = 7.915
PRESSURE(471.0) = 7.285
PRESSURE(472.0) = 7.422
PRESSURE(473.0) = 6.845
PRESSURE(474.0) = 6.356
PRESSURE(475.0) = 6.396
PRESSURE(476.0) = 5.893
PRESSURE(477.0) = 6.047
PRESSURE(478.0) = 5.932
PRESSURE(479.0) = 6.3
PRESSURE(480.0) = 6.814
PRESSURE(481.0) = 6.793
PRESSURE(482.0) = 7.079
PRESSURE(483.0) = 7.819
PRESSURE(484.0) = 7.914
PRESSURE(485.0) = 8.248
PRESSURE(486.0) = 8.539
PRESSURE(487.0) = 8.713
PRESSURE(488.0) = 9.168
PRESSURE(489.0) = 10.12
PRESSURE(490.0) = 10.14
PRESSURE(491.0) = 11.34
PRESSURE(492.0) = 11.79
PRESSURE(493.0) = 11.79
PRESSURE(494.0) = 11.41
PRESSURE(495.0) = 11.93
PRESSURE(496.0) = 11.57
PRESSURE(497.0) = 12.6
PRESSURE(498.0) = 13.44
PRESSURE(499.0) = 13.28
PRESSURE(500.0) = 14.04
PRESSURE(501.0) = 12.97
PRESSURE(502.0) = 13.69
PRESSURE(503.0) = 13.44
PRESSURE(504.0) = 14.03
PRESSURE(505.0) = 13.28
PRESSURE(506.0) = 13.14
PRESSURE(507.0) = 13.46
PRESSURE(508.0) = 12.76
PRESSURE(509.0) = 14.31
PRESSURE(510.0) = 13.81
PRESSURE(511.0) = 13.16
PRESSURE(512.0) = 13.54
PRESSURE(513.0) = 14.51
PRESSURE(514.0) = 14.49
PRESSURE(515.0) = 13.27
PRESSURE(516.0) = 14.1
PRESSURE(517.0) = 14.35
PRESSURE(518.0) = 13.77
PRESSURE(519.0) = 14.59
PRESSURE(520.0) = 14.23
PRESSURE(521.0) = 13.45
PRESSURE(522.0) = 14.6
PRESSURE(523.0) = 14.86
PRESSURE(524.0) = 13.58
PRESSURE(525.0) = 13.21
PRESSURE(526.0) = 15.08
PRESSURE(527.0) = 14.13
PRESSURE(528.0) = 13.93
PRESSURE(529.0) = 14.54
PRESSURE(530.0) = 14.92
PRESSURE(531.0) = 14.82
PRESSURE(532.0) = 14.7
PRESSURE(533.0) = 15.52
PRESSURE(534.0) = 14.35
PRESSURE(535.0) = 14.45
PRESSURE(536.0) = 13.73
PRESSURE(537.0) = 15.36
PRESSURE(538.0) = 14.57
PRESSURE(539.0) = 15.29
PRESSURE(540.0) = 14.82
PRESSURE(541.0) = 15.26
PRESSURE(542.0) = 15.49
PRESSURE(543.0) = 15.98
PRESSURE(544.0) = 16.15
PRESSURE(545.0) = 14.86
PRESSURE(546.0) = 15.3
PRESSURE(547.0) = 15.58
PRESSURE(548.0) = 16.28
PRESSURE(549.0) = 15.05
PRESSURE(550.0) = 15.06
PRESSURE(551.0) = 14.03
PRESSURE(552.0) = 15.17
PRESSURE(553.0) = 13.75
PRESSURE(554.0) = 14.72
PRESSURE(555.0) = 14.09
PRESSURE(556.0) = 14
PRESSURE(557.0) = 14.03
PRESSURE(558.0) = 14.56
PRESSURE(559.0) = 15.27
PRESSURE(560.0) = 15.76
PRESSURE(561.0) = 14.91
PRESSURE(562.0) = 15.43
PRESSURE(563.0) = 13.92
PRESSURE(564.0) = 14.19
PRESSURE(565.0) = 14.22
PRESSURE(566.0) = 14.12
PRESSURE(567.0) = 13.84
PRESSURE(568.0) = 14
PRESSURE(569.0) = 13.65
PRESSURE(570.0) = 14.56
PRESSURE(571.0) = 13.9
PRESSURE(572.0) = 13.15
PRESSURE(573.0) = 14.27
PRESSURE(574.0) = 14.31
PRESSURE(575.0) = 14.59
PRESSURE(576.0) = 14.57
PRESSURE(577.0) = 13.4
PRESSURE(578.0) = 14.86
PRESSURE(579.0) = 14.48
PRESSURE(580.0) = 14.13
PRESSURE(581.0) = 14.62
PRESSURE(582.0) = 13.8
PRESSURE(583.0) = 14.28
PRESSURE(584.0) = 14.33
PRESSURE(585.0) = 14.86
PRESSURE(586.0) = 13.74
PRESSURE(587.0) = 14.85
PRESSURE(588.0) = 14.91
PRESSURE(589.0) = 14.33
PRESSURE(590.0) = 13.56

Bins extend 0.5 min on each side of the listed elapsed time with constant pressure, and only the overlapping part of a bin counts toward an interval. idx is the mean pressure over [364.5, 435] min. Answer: 11.1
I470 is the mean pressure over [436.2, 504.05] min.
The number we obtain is 10.9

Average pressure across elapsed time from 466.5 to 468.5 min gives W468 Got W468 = 8.71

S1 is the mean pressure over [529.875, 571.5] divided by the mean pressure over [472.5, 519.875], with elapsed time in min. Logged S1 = 1.3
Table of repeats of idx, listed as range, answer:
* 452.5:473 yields 10.7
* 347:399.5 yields 11.3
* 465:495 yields 8.36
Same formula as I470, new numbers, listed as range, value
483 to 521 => 12.4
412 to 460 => 12.2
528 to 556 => 14.9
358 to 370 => 12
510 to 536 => 14.2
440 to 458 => 13.5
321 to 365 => 11.3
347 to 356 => 11.1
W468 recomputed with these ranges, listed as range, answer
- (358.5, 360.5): 12.5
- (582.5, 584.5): 14.3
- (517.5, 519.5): 14.2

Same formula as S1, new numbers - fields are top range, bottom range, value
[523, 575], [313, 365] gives 1.29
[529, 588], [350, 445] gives 1.29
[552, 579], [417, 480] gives 1.30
